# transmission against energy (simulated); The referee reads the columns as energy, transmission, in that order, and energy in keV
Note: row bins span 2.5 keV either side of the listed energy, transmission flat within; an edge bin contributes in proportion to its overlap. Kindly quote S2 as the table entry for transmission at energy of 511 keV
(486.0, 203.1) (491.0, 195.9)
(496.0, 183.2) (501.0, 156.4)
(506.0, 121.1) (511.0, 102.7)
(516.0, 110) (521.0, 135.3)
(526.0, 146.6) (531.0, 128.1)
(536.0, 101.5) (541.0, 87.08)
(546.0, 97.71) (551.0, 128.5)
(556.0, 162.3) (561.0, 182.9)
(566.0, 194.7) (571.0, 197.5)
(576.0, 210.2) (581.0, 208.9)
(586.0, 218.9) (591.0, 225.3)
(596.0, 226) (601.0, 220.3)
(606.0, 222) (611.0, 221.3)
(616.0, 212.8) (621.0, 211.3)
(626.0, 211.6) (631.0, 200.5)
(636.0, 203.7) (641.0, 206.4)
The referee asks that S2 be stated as 102.7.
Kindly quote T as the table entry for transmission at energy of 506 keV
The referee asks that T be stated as 121.1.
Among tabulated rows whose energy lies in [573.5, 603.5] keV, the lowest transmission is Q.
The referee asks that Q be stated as 208.9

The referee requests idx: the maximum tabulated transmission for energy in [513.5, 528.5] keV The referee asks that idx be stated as 146.6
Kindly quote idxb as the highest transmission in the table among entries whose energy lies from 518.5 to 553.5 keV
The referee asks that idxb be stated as 146.6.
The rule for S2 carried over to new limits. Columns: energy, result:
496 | 183.2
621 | 211.3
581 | 208.9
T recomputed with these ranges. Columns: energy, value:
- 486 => 203.1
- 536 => 101.5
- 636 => 203.7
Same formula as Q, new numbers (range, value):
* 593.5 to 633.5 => 200.5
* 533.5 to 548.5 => 87.08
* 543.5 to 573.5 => 97.71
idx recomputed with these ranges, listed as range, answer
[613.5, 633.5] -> 212.8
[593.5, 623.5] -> 226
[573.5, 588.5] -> 218.9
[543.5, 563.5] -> 182.9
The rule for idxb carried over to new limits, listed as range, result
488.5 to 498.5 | 195.9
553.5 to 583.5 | 210.2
